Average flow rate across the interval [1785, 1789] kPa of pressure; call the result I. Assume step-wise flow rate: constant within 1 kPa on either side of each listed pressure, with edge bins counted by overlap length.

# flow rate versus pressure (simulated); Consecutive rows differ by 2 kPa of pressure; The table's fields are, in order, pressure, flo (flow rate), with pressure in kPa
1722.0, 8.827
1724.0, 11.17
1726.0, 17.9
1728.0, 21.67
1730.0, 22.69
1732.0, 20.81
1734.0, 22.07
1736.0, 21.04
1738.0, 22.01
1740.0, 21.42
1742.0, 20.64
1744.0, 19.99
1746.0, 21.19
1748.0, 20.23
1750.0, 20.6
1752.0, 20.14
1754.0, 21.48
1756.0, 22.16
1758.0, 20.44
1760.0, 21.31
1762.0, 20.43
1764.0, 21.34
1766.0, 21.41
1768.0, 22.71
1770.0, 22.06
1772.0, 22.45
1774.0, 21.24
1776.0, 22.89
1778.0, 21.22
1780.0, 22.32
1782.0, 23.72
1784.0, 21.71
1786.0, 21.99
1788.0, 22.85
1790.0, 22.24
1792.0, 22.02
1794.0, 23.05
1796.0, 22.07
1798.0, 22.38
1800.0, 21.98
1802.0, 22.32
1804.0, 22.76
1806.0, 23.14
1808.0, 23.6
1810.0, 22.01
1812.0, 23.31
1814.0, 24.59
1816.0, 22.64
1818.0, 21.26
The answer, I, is 22.4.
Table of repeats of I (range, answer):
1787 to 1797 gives 22.4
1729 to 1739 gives 21.7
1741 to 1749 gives 20.5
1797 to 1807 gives 22.5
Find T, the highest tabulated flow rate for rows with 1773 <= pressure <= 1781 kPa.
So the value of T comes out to 22.89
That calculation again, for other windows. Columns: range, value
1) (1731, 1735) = 22.07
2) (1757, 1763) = 21.31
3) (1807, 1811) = 23.6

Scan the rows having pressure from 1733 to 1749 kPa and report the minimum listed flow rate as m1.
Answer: 19.99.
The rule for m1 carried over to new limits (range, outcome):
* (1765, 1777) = 21.24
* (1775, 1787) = 21.22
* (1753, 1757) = 21.48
